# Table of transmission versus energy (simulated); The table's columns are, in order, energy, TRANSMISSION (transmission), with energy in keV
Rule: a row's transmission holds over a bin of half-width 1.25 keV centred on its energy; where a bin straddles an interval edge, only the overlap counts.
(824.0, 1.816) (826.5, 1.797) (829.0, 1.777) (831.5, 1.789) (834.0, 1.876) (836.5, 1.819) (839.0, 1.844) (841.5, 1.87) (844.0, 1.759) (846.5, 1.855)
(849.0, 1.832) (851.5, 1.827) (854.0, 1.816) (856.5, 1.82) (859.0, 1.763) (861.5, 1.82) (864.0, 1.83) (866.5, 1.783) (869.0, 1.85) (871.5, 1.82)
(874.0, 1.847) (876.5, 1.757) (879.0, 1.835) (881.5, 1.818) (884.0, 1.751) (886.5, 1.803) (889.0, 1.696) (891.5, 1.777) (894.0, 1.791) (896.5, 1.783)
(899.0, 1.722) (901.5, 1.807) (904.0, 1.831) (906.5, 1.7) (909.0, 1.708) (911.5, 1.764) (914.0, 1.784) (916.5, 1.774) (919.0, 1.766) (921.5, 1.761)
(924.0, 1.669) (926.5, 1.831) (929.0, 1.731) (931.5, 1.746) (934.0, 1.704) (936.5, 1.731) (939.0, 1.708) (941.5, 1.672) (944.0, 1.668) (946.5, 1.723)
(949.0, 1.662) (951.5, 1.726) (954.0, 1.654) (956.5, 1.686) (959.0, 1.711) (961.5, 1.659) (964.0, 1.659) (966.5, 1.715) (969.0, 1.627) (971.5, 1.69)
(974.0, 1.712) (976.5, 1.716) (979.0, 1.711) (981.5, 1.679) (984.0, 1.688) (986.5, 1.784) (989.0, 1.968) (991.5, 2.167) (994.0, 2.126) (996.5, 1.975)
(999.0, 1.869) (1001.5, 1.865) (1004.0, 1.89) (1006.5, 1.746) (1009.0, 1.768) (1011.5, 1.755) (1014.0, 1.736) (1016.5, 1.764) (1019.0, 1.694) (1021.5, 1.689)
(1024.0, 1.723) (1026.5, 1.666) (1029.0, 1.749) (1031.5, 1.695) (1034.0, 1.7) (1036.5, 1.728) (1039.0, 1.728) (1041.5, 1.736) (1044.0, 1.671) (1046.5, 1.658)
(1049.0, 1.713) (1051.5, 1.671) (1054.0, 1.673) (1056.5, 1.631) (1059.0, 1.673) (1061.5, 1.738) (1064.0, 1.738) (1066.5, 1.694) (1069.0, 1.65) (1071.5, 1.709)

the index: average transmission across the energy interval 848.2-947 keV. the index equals 1.77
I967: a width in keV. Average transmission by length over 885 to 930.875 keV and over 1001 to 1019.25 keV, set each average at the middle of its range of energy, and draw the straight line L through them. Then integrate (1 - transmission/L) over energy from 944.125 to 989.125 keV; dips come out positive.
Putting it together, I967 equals 1.7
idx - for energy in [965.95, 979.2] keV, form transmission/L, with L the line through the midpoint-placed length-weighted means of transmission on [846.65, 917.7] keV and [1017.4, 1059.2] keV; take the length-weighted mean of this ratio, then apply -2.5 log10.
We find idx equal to 0.027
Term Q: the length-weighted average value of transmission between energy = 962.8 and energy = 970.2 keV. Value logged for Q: 1.67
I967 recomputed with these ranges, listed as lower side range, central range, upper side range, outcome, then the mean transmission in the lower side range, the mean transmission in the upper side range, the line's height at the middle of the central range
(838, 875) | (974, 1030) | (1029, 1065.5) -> -2.47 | 1.82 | 1.7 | 1.73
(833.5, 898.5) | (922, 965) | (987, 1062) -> 2.09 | 1.81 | 1.77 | 1.79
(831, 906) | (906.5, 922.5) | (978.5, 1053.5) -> 0.37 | 1.81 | 1.78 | 1.8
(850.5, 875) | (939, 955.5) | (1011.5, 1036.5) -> 0.73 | 1.82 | 1.72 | 1.76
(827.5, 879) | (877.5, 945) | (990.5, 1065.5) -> 1.74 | 1.82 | 1.76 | 1.8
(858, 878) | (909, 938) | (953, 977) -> -0.20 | 1.81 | 1.68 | 1.74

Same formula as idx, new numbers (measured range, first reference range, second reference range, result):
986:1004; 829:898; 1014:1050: -0.14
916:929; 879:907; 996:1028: 0.01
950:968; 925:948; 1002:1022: 0.03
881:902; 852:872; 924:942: 0.01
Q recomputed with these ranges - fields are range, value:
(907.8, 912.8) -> 1.74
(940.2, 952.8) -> 1.69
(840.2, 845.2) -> 1.82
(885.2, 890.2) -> 1.75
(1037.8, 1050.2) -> 1.7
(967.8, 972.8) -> 1.66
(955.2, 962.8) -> 1.68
